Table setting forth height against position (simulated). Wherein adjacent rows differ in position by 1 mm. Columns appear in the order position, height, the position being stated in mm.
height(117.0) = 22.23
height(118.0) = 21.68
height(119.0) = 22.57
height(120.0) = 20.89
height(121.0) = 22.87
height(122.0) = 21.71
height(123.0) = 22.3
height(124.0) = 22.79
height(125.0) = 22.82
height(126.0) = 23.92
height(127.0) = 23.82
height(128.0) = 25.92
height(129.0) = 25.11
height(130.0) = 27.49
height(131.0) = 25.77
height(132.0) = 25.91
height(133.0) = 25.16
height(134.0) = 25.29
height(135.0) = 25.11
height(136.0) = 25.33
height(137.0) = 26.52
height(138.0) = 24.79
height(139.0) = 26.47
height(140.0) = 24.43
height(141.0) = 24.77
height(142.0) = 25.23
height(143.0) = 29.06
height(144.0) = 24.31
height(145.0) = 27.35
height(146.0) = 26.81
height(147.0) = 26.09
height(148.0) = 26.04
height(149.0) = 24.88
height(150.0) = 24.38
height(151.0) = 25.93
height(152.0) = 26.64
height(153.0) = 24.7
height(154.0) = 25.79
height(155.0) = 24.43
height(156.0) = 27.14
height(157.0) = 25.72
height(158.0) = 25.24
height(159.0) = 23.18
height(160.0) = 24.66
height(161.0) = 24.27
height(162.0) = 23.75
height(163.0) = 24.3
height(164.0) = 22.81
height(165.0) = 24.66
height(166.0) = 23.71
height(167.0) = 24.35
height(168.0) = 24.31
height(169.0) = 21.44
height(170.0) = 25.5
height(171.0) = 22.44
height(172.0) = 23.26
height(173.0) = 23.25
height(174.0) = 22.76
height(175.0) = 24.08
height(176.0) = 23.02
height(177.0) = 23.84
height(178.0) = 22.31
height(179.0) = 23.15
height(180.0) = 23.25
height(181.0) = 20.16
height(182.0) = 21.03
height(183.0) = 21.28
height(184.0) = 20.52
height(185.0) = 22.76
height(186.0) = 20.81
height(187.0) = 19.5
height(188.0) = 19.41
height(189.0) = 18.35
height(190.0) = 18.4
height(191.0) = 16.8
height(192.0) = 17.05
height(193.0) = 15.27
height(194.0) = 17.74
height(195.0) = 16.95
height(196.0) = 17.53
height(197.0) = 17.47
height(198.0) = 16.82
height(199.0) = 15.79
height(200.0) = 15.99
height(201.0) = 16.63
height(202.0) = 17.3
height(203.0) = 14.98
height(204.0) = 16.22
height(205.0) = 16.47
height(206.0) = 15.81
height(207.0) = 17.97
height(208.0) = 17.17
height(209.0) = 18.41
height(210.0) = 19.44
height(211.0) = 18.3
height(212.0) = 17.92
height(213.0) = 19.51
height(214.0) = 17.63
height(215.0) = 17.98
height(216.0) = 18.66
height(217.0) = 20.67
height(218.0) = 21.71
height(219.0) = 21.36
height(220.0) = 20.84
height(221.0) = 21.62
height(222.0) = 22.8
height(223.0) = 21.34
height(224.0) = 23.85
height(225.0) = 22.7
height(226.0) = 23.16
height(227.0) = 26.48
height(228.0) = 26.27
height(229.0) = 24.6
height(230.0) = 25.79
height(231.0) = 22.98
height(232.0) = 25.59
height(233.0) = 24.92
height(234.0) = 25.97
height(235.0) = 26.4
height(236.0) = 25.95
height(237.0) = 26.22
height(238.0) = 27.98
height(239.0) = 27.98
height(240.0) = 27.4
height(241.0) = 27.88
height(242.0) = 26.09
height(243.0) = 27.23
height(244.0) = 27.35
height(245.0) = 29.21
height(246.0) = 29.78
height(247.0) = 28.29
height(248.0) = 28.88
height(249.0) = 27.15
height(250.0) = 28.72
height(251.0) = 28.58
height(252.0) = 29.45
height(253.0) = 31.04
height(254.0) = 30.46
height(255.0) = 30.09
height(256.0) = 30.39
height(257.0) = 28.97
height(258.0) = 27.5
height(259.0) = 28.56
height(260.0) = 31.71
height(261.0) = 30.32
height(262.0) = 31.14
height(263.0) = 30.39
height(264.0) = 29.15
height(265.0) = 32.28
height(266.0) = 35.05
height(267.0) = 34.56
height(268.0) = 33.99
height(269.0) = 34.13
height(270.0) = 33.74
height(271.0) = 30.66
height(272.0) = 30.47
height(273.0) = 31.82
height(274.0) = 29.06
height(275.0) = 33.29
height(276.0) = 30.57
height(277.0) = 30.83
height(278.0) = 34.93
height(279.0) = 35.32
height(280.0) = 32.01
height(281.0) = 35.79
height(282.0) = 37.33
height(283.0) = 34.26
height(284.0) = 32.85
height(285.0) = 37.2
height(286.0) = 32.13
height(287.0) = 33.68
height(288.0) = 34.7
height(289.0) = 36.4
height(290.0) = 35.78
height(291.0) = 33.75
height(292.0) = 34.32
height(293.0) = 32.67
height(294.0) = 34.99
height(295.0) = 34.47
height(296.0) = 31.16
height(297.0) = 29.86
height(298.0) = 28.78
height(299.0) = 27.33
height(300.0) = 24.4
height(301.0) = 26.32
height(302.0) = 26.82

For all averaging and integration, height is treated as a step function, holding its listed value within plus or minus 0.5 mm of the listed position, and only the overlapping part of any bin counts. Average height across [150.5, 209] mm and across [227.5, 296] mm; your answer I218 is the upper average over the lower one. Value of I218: 1.4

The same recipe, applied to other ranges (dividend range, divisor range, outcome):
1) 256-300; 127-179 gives 1.30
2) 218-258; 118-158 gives 1.06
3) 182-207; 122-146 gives 0.71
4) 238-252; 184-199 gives 1.54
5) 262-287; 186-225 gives 1.79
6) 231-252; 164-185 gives 1.19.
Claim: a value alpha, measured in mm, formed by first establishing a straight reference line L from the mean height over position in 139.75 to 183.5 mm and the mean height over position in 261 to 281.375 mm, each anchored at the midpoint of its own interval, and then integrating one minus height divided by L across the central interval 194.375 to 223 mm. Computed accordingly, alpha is 9.8 mm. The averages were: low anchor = 24.3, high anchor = 32.4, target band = 18.3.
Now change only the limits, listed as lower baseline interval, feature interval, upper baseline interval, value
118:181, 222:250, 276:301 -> 3.4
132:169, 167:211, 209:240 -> 8.0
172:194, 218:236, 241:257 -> 1.6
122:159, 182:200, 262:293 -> 6.3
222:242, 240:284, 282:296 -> -1.1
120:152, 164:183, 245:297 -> 2.7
